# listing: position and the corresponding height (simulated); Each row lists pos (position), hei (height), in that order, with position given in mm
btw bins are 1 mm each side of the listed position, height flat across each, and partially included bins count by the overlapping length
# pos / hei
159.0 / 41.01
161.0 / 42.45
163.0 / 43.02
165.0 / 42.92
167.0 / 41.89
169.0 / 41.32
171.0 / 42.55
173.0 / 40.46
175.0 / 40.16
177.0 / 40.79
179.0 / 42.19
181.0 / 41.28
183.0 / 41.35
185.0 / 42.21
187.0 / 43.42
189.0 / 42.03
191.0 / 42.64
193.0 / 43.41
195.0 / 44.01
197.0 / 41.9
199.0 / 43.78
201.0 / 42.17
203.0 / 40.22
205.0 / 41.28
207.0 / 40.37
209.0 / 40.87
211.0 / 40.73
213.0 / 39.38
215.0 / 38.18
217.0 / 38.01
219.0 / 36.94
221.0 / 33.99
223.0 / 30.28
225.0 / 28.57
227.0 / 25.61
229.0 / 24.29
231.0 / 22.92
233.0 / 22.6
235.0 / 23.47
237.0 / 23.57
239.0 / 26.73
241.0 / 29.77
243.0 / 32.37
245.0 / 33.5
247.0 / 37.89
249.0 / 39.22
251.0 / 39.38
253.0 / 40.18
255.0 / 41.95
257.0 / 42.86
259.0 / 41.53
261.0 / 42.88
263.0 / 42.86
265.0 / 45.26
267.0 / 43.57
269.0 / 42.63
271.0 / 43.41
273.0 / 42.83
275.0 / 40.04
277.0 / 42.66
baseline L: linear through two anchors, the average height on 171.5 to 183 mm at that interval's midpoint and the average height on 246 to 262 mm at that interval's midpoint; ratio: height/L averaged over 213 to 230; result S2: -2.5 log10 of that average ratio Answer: 0.252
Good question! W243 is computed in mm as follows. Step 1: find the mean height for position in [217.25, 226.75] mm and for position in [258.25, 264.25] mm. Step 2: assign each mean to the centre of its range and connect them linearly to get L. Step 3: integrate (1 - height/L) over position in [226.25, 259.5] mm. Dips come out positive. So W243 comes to 5.3 mm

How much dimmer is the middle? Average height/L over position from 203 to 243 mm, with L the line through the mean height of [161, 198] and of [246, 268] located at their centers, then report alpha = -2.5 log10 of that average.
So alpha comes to 0.284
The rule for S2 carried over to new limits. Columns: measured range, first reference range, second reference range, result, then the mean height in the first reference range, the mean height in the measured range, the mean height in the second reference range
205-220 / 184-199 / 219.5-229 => -0.15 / 42.9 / 39.3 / 29.4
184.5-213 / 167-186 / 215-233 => -0.17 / 41.4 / 42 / 30.1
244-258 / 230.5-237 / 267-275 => -0.22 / 23.1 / 39.3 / 42.7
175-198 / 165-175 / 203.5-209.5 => -0.03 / 41.6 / 42.2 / 40.8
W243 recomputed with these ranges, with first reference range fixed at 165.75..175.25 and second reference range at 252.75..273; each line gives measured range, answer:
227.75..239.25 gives 5.0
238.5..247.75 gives 2.2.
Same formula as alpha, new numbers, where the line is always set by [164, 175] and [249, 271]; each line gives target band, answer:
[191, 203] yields -0.02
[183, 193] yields -0.02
